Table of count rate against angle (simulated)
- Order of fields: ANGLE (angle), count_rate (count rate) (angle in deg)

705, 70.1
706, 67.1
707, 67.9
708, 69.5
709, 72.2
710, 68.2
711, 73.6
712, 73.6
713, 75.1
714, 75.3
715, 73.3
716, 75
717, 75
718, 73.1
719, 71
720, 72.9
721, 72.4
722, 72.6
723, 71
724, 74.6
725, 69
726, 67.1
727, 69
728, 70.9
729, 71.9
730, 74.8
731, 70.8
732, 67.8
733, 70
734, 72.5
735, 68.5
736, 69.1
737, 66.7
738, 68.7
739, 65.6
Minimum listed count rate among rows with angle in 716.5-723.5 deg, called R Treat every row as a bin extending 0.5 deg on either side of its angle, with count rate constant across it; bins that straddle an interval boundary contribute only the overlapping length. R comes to 71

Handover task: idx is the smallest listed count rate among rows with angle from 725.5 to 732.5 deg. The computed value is 67.1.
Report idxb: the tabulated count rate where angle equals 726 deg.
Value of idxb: 67.1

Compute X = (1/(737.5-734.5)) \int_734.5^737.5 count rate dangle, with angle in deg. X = 68.1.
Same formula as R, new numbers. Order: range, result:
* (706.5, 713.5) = 67.9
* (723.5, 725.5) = 69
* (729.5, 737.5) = 66.7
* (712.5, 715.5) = 73.3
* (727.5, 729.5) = 70.9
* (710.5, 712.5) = 73.6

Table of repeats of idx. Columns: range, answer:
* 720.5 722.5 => 72.4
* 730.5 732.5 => 67.8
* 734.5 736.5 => 68.5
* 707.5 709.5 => 69.5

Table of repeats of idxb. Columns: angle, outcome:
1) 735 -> 68.5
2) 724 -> 74.6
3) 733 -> 70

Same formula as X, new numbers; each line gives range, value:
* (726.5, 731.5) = 71.5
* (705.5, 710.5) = 69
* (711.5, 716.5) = 74.5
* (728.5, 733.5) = 71.1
